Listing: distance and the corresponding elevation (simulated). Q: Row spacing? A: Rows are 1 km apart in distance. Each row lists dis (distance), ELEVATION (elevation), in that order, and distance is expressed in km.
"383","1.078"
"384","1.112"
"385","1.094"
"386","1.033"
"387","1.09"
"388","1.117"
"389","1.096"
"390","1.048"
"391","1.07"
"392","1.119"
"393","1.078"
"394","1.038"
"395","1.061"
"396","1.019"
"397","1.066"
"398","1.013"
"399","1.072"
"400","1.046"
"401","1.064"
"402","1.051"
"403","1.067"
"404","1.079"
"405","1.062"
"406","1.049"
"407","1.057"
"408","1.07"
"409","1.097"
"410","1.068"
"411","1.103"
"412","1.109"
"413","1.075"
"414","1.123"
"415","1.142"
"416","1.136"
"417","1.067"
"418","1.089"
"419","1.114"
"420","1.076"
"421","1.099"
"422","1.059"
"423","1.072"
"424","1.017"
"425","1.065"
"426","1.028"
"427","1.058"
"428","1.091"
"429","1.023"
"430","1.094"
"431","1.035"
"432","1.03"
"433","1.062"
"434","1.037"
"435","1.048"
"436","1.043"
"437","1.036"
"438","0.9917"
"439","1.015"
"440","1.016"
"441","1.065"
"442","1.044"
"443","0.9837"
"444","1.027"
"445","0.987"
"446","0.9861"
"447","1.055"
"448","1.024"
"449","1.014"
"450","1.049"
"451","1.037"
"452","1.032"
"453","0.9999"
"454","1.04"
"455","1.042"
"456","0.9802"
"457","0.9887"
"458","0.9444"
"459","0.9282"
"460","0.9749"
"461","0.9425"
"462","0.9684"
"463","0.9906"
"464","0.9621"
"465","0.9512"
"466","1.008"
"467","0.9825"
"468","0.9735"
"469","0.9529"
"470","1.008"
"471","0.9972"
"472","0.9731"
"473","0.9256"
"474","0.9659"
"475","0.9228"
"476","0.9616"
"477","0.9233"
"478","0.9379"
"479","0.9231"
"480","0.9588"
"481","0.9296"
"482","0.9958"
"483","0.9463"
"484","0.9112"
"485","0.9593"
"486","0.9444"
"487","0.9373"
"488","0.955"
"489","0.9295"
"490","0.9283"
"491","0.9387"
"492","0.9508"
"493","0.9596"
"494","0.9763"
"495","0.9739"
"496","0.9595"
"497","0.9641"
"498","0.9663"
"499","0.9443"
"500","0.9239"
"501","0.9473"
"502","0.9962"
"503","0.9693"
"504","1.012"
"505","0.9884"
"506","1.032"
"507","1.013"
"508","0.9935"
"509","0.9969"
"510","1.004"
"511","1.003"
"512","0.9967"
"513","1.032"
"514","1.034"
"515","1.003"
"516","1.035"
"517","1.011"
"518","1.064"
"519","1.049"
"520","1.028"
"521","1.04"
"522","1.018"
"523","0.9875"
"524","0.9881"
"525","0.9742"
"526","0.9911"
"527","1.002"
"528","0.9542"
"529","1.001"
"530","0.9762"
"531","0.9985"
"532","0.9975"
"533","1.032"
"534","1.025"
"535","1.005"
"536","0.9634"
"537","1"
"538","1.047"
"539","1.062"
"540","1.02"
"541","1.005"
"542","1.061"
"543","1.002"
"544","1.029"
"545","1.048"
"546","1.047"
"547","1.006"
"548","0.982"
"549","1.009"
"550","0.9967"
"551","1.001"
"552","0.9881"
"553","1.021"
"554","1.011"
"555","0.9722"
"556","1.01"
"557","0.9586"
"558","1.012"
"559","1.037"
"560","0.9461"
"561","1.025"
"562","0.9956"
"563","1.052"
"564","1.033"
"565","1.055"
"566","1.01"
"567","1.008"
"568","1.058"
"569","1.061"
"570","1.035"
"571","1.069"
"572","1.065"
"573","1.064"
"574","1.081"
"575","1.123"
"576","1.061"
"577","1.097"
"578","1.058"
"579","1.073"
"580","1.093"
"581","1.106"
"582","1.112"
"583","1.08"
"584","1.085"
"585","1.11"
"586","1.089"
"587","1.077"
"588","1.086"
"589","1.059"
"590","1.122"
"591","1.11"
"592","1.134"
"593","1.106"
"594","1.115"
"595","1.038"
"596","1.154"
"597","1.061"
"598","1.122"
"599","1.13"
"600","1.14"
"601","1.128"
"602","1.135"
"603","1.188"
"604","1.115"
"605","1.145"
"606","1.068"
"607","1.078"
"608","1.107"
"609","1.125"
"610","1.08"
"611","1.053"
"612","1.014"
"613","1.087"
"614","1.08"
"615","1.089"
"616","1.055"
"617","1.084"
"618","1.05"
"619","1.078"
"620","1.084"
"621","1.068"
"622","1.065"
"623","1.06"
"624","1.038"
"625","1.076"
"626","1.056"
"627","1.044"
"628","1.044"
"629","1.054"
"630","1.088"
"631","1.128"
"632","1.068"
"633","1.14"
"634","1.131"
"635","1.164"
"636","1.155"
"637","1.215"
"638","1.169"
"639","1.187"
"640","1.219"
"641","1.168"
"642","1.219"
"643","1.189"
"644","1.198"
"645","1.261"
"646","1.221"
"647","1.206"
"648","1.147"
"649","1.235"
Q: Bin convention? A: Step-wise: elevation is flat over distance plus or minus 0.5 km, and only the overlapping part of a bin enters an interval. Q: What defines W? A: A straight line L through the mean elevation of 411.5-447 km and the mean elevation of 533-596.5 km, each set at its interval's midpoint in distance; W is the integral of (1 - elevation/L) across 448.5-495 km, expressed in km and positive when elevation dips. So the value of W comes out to 3.8 km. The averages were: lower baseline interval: 1.06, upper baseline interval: 1.05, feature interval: 0.968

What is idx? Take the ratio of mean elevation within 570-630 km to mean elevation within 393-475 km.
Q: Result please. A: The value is 1.05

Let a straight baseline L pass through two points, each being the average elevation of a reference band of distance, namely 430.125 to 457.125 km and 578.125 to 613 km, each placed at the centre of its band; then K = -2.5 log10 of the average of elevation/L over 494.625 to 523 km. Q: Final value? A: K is 0.06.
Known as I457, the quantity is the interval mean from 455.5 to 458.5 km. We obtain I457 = 0.971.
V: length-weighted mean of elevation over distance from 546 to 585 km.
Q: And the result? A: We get 1.04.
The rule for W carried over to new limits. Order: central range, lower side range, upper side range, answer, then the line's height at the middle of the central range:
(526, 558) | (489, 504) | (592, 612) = 0.5 km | 1.02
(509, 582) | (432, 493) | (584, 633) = 1.4 km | 1.04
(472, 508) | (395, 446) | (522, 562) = 2.5 km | 1.03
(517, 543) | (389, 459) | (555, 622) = 1.3 km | 1.07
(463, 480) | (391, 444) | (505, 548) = 1.2 km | 1.04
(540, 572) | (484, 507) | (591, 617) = 0.7 km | 1.04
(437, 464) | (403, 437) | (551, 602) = 1.7 km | 1.07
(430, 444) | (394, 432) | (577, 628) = 0.5 km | 1.07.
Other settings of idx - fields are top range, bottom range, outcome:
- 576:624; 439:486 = 1.11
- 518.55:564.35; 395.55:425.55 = 0.94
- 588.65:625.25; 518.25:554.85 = 1.08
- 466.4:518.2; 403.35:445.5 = 0.92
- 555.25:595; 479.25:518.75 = 1.09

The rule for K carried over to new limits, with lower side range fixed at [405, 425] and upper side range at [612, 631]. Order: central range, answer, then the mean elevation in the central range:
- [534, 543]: 0.056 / 1.02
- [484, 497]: 0.137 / 0.95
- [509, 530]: 0.069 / 1.01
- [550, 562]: 0.078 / 0.998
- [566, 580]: 0.006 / 1.06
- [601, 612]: -0.038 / 1.11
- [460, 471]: 0.111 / 0.975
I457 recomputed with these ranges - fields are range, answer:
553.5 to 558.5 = 0.993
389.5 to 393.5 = 1.08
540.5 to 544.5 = 1.02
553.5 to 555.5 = 0.992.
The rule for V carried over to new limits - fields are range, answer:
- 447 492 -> 0.97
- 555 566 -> 1.01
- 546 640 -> 1.07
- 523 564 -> 1.01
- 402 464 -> 1.04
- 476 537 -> 0.982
